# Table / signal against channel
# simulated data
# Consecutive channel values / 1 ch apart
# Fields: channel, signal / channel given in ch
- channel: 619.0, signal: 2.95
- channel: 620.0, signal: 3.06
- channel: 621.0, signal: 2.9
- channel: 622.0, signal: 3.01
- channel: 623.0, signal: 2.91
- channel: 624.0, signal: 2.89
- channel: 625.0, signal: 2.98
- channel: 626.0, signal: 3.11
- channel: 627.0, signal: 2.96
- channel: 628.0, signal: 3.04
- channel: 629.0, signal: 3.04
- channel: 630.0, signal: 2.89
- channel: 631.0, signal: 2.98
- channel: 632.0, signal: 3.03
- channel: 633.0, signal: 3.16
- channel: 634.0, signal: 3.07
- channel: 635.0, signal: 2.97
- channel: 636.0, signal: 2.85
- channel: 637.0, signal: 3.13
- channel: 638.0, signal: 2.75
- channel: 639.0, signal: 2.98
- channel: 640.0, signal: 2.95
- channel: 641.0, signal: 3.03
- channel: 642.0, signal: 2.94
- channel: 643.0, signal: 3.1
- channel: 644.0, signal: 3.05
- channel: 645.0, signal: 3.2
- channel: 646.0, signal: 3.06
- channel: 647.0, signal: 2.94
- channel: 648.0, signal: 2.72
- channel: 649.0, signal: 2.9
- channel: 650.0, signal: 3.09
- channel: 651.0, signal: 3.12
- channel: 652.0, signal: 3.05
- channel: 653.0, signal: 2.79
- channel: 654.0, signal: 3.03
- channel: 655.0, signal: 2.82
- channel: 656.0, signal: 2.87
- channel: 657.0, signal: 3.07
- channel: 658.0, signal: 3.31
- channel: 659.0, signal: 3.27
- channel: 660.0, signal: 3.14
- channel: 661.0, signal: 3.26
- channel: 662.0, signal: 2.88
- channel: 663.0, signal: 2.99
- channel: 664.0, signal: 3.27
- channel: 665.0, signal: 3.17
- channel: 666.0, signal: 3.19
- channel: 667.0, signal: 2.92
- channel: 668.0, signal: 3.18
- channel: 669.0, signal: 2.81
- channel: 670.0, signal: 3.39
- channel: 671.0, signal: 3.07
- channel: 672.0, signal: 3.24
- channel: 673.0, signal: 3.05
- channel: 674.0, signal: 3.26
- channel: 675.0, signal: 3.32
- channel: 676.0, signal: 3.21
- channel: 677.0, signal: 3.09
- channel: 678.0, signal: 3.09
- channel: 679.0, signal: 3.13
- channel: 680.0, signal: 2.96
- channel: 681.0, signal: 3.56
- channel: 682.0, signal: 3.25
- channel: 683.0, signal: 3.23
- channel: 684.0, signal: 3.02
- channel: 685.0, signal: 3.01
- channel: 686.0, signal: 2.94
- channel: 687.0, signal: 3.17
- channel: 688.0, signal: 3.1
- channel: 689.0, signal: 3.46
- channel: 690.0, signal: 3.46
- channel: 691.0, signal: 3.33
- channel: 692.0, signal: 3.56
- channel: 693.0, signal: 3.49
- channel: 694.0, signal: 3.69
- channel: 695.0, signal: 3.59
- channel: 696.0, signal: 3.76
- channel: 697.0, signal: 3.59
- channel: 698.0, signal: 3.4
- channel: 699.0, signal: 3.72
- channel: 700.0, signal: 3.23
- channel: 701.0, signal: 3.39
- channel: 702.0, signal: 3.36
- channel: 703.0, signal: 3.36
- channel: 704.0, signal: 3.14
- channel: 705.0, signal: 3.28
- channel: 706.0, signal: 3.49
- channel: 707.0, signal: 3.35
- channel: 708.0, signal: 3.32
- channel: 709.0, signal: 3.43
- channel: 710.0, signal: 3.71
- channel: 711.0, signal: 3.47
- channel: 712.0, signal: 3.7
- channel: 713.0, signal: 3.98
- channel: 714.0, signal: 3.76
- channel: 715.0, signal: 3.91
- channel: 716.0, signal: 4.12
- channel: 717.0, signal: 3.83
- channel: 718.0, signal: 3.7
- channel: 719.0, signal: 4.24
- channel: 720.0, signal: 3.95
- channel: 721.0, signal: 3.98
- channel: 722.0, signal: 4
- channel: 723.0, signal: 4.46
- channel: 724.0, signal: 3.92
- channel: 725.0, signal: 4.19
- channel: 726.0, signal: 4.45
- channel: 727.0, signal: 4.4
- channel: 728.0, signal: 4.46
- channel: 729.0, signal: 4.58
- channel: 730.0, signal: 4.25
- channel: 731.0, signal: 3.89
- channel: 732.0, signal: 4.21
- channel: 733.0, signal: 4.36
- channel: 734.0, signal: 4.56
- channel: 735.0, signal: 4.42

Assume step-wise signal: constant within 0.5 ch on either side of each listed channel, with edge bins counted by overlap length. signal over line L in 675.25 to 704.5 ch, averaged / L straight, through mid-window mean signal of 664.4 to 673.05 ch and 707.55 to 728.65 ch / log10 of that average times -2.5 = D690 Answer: 0.05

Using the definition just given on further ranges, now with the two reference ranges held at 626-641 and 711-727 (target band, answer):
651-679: 0.088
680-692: 0.122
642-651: 0.048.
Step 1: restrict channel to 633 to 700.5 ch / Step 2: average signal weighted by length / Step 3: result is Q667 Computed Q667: 3.15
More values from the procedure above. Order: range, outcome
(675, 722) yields 3.47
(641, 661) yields 3.03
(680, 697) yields 3.35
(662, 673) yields 3.11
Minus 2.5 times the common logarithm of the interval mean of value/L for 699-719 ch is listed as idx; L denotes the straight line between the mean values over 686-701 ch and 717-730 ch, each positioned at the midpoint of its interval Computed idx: 0.075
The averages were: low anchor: 3.45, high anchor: 4.18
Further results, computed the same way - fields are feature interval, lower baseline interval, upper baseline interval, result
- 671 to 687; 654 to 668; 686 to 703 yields 0.04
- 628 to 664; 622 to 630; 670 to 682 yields 0.02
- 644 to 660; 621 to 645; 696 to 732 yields 0.06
